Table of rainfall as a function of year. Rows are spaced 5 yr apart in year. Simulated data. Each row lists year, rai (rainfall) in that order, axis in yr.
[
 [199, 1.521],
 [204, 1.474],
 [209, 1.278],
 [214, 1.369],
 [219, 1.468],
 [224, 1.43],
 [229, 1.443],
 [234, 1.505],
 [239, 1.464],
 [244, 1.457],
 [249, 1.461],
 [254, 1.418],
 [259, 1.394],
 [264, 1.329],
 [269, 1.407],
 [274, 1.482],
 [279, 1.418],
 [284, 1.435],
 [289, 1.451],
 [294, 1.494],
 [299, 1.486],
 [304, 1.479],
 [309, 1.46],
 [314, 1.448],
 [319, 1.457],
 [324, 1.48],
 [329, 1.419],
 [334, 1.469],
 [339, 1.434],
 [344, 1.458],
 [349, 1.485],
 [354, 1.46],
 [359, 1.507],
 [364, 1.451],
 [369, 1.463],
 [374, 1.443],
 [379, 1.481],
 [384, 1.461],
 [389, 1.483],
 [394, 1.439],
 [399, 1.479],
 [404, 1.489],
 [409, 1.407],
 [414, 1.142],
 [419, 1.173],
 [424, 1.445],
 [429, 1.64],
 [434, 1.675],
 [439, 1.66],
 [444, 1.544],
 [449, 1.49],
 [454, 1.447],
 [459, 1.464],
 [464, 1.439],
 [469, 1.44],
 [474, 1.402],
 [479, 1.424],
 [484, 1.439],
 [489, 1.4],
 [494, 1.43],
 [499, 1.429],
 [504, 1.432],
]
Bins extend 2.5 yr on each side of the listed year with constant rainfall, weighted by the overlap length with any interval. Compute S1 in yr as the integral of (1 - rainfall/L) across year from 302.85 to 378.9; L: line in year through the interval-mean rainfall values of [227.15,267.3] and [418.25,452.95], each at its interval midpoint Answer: 1.1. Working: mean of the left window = 1.43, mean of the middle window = 1.46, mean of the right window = 1.53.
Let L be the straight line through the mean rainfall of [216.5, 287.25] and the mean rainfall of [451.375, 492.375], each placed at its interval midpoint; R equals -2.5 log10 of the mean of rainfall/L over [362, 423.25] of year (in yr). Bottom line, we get 0.02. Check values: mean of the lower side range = 1.44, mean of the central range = 1.41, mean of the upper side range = 1.43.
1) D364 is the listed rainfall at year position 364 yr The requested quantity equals 1.451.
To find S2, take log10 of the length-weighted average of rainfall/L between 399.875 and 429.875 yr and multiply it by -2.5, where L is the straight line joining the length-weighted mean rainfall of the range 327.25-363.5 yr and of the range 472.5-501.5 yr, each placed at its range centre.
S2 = 0.052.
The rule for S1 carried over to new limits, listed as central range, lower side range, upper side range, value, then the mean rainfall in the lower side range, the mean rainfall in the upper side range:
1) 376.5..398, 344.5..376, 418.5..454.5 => 0.3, 1.47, 1.53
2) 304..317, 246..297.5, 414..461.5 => -0.1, 1.43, 1.49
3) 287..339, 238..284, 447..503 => -1.3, 1.42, 1.44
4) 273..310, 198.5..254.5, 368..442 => -0.4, 1.44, 1.46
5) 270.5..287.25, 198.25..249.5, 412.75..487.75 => 0.0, 1.44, 1.46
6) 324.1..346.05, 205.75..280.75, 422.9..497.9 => 0.0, 1.42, 1.49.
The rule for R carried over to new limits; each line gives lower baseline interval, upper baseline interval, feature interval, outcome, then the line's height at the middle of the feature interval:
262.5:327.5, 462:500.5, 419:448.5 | -0.087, 1.43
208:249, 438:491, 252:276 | 0.026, 1.44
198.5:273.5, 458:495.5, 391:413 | -0.004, 1.43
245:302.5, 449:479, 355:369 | -0.027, 1.44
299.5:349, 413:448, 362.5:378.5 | 0.010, 1.47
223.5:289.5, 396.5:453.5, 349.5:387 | -0.009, 1.46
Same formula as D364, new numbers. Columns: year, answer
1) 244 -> 1.457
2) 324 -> 1.48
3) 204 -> 1.474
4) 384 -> 1.461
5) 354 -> 1.46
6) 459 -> 1.464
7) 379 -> 1.481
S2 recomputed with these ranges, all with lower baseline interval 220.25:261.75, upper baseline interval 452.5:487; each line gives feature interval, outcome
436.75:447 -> -0.113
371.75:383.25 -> -0.017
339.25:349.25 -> -0.014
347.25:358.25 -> -0.027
